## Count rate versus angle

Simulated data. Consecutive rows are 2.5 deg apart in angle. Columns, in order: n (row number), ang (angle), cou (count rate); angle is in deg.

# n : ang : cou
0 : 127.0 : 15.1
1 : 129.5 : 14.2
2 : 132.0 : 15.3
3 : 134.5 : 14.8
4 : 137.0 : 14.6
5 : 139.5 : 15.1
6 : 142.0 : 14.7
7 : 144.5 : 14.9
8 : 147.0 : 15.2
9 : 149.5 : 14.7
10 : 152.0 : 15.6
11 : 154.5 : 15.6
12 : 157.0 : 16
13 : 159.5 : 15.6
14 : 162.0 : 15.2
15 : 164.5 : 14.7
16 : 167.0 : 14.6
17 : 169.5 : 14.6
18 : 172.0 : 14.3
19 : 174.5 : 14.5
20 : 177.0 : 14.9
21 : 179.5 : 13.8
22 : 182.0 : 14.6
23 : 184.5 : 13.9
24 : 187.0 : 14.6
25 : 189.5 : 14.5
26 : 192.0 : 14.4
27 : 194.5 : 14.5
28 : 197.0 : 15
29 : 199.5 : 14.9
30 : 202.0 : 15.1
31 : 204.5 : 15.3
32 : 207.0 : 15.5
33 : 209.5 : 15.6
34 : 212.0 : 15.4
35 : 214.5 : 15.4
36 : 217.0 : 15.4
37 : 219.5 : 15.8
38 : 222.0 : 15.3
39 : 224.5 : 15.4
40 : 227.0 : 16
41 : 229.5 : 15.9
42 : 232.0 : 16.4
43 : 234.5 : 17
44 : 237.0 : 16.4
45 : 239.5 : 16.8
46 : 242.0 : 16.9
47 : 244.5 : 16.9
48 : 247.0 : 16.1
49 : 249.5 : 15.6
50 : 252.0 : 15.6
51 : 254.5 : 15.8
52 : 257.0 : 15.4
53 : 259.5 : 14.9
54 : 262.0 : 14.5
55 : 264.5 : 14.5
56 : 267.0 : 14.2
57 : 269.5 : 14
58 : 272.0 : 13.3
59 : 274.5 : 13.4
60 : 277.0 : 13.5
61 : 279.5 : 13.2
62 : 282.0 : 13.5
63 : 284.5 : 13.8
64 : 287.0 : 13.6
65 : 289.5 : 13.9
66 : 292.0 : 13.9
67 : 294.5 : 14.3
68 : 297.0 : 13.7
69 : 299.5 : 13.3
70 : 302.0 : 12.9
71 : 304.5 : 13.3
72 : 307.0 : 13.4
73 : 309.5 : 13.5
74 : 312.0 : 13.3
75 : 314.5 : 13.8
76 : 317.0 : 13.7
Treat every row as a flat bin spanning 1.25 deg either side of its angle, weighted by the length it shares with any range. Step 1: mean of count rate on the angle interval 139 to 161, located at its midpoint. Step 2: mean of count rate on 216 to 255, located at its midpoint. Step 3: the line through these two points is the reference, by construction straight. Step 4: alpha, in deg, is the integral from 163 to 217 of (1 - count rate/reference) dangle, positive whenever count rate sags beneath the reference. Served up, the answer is 3.0 deg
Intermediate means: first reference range 15.3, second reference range 16.1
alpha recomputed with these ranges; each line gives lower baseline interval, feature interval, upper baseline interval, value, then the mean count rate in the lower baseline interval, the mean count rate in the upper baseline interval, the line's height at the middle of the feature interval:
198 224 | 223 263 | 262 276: -3.9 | 15.4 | 13.9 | 14.6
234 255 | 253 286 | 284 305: 1.8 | 16.3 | 13.6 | 15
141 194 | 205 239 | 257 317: -3.5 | 14.8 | 13.8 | 14.3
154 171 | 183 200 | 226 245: 1.3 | 15.2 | 16.5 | 15.7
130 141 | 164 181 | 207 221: 0.8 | 14.9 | 15.5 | 15.2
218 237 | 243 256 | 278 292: -0.8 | 16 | 13.6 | 15.1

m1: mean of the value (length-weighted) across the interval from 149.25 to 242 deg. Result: 15.2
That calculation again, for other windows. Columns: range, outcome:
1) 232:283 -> 15.1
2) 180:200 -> 14.5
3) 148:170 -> 15.2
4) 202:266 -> 15.7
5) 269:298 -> 13.7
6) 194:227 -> 15.3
